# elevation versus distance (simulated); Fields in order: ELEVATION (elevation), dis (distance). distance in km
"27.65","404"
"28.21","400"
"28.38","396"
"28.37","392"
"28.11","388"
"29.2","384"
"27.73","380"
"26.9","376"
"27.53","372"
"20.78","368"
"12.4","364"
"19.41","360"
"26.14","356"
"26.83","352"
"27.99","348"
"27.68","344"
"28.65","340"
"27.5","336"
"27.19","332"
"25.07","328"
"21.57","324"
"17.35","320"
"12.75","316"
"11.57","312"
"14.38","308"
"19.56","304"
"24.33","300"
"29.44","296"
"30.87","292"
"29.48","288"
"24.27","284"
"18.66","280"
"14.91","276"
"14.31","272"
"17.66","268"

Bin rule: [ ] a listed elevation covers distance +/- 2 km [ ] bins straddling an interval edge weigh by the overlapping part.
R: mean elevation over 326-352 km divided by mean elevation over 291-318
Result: 1.36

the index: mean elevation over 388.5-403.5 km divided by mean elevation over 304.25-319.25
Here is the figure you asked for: 2.0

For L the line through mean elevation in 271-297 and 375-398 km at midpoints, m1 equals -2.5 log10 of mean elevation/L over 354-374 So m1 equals 0.26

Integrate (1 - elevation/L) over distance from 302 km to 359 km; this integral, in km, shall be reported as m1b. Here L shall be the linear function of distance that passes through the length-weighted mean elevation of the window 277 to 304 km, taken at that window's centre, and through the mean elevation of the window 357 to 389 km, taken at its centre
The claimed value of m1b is 5.1 km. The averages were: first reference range 25.3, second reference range 23.9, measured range 22.4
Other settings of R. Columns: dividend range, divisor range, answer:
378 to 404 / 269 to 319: 1.40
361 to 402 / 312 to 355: 1.08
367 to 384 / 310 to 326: 1.67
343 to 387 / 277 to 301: 0.96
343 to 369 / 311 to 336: 1.13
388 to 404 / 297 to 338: 1.39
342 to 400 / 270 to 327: 1.26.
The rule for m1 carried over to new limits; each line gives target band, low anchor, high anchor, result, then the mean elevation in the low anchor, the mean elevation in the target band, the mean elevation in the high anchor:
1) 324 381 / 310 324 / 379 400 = -0.19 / 15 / 25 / 28.4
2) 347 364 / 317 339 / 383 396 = 0.10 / 23.5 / 23.4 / 28.5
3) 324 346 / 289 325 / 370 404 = -0.16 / 20.4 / 26.7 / 28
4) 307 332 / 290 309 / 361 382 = 0.30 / 24.2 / 18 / 22.9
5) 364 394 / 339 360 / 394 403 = 0.07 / 26.6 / 26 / 28.2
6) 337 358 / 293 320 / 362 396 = -0.21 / 19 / 27.5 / 25.3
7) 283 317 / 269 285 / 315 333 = -0.16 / 17.6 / 22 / 20.9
